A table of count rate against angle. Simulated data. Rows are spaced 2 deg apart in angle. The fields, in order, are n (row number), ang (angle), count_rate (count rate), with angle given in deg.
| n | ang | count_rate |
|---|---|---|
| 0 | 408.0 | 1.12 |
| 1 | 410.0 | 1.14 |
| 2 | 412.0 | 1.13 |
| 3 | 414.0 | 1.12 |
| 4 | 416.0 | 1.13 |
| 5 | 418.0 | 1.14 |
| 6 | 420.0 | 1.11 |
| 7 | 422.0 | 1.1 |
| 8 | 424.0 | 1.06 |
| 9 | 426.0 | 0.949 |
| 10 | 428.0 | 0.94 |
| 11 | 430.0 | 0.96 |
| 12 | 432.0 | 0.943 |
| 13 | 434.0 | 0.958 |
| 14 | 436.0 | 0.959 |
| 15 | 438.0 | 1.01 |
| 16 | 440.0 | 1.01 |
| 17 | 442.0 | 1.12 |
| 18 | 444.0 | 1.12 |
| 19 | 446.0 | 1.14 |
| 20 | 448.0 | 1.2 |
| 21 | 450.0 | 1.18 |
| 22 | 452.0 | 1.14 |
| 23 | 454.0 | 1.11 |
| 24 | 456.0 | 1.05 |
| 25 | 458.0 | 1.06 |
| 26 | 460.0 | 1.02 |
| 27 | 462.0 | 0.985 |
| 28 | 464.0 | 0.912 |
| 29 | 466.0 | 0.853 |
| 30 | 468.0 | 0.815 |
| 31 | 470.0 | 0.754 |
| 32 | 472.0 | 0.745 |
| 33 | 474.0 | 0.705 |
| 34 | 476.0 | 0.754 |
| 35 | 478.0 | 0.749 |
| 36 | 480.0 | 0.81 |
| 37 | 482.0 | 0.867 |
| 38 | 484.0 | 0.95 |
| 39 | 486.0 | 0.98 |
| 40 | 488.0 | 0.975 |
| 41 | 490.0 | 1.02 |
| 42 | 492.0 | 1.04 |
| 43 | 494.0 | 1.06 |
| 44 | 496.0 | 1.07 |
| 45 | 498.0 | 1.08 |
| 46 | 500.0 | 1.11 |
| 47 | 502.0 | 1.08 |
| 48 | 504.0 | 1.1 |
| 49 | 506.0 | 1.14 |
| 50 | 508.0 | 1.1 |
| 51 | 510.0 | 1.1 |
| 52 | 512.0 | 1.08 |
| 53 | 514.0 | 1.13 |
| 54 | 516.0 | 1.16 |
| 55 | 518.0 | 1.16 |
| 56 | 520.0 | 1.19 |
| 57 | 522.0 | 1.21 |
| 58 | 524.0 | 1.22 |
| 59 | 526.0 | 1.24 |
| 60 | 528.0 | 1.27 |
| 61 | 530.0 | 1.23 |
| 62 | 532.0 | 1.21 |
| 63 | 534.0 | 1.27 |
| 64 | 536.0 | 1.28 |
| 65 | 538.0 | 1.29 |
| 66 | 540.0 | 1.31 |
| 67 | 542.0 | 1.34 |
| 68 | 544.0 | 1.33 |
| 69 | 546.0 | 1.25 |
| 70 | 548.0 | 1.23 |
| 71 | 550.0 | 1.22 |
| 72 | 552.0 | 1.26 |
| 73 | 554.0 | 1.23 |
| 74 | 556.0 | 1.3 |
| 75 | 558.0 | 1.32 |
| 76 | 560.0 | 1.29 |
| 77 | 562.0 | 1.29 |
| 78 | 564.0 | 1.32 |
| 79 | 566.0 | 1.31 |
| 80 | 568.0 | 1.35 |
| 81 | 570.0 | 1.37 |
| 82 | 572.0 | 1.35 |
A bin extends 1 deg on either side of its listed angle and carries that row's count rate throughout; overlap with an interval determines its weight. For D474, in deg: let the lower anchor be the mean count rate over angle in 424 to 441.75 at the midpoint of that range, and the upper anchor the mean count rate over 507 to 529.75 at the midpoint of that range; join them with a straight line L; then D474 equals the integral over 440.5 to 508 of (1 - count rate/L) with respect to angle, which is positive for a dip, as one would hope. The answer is 4.82 deg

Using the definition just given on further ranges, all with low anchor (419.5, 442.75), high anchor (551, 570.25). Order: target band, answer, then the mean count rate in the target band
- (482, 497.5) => 1.82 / 1.01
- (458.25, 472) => 2.47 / 0.889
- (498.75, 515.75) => 1.05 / 1.11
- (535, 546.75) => -0.42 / 1.3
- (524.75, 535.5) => -0.11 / 1.25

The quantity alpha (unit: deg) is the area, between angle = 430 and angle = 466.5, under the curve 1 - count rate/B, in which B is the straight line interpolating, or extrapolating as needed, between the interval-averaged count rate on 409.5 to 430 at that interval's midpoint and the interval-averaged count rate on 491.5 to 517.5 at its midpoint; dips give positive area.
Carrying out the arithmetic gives 1.3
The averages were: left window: 1.07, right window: 1.1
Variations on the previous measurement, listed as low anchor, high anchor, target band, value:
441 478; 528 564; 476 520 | 3.1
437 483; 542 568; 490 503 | 0.2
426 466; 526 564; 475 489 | 3.2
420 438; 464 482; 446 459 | -3.6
